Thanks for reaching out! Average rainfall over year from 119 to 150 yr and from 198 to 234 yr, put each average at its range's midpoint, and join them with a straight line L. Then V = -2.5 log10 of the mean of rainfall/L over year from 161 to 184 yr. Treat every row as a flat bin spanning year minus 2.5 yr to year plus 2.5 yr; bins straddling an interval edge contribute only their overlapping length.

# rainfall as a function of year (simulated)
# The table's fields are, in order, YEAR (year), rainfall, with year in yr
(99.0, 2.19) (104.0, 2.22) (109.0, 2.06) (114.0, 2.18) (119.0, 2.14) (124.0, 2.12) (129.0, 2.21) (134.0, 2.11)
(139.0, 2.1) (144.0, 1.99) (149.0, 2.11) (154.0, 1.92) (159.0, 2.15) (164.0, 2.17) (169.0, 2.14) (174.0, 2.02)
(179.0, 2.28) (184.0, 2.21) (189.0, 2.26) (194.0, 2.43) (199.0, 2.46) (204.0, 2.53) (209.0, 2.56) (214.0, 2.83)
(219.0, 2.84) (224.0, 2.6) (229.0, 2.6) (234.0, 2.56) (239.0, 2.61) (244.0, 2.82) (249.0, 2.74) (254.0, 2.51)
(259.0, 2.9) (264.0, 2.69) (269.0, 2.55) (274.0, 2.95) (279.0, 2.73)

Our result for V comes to 0.09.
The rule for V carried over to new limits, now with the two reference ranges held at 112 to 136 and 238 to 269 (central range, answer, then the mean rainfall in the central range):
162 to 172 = 0.09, 2.15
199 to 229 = -0.05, 2.65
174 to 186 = 0.09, 2.2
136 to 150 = 0.09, 2.06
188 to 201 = 0.03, 2.39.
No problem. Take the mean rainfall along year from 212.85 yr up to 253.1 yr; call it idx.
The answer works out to 2.69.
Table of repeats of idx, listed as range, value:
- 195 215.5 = 2.57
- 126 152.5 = 2.1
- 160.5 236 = 2.43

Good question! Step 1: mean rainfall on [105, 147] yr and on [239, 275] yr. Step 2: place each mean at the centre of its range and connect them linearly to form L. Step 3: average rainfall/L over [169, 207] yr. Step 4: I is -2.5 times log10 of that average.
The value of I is 0.05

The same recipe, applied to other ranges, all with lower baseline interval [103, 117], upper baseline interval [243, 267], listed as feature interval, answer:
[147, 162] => 0.129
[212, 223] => -0.093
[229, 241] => 0.023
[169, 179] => 0.138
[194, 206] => 0.010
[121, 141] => 0.046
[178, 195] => 0.076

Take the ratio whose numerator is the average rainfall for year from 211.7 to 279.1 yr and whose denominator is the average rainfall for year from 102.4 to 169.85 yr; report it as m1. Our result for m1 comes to 1.28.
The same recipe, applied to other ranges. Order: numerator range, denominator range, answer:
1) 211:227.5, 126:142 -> 1.28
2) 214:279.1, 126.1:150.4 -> 1.29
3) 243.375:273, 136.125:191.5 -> 1.28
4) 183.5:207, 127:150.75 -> 1.14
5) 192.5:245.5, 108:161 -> 1.25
